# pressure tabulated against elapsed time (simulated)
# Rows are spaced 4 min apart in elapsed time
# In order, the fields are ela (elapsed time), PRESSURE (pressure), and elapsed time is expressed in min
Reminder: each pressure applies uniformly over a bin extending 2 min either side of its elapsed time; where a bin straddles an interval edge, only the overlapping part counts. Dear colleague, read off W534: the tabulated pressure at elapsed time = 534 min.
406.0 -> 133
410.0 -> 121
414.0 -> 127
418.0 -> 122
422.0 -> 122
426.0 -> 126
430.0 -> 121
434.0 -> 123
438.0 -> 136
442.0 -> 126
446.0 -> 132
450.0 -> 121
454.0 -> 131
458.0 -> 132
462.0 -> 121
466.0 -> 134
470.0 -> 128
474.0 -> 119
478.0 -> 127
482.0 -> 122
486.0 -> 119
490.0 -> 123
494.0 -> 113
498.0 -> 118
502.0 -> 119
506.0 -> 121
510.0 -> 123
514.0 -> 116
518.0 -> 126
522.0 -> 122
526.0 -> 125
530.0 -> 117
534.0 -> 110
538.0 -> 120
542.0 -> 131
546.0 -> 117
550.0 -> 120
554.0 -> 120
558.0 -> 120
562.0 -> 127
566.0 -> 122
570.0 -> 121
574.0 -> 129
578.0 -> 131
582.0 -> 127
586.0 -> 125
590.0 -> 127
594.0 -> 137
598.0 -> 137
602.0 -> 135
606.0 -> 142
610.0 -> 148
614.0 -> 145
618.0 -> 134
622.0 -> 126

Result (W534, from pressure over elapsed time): 110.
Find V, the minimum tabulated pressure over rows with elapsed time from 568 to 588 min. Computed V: 121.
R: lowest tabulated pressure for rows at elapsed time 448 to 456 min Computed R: 121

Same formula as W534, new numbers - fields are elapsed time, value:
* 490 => 123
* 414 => 127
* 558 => 120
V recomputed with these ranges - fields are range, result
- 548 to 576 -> 120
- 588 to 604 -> 127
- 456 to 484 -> 119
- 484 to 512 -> 113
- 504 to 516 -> 116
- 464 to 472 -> 128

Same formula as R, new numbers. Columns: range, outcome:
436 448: 126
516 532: 117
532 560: 110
